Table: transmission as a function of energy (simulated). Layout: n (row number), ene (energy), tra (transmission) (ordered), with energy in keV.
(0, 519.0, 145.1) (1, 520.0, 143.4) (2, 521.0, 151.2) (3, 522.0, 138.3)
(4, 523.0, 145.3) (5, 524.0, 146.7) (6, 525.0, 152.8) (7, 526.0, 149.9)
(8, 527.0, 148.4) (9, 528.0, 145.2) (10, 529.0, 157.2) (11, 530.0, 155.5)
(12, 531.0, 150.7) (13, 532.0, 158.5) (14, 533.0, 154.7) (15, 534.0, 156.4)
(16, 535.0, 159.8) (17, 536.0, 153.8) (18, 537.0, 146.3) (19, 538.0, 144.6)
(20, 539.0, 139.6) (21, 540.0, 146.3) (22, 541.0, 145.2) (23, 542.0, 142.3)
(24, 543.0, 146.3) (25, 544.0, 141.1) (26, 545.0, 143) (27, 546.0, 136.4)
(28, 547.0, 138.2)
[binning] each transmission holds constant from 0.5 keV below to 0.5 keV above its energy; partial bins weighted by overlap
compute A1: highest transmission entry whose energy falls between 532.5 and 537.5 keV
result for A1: 159.8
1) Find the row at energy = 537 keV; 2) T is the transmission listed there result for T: 146.3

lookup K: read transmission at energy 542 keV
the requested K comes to 142.3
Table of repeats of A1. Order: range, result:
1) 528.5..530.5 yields 157.2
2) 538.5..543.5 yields 146.3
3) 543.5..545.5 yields 143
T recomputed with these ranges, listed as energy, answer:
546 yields 136.4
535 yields 159.8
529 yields 157.2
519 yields 145.1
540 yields 146.3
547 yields 138.2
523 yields 145.3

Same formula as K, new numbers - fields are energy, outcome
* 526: 149.9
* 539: 139.6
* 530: 155.5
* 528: 145.2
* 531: 150.7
